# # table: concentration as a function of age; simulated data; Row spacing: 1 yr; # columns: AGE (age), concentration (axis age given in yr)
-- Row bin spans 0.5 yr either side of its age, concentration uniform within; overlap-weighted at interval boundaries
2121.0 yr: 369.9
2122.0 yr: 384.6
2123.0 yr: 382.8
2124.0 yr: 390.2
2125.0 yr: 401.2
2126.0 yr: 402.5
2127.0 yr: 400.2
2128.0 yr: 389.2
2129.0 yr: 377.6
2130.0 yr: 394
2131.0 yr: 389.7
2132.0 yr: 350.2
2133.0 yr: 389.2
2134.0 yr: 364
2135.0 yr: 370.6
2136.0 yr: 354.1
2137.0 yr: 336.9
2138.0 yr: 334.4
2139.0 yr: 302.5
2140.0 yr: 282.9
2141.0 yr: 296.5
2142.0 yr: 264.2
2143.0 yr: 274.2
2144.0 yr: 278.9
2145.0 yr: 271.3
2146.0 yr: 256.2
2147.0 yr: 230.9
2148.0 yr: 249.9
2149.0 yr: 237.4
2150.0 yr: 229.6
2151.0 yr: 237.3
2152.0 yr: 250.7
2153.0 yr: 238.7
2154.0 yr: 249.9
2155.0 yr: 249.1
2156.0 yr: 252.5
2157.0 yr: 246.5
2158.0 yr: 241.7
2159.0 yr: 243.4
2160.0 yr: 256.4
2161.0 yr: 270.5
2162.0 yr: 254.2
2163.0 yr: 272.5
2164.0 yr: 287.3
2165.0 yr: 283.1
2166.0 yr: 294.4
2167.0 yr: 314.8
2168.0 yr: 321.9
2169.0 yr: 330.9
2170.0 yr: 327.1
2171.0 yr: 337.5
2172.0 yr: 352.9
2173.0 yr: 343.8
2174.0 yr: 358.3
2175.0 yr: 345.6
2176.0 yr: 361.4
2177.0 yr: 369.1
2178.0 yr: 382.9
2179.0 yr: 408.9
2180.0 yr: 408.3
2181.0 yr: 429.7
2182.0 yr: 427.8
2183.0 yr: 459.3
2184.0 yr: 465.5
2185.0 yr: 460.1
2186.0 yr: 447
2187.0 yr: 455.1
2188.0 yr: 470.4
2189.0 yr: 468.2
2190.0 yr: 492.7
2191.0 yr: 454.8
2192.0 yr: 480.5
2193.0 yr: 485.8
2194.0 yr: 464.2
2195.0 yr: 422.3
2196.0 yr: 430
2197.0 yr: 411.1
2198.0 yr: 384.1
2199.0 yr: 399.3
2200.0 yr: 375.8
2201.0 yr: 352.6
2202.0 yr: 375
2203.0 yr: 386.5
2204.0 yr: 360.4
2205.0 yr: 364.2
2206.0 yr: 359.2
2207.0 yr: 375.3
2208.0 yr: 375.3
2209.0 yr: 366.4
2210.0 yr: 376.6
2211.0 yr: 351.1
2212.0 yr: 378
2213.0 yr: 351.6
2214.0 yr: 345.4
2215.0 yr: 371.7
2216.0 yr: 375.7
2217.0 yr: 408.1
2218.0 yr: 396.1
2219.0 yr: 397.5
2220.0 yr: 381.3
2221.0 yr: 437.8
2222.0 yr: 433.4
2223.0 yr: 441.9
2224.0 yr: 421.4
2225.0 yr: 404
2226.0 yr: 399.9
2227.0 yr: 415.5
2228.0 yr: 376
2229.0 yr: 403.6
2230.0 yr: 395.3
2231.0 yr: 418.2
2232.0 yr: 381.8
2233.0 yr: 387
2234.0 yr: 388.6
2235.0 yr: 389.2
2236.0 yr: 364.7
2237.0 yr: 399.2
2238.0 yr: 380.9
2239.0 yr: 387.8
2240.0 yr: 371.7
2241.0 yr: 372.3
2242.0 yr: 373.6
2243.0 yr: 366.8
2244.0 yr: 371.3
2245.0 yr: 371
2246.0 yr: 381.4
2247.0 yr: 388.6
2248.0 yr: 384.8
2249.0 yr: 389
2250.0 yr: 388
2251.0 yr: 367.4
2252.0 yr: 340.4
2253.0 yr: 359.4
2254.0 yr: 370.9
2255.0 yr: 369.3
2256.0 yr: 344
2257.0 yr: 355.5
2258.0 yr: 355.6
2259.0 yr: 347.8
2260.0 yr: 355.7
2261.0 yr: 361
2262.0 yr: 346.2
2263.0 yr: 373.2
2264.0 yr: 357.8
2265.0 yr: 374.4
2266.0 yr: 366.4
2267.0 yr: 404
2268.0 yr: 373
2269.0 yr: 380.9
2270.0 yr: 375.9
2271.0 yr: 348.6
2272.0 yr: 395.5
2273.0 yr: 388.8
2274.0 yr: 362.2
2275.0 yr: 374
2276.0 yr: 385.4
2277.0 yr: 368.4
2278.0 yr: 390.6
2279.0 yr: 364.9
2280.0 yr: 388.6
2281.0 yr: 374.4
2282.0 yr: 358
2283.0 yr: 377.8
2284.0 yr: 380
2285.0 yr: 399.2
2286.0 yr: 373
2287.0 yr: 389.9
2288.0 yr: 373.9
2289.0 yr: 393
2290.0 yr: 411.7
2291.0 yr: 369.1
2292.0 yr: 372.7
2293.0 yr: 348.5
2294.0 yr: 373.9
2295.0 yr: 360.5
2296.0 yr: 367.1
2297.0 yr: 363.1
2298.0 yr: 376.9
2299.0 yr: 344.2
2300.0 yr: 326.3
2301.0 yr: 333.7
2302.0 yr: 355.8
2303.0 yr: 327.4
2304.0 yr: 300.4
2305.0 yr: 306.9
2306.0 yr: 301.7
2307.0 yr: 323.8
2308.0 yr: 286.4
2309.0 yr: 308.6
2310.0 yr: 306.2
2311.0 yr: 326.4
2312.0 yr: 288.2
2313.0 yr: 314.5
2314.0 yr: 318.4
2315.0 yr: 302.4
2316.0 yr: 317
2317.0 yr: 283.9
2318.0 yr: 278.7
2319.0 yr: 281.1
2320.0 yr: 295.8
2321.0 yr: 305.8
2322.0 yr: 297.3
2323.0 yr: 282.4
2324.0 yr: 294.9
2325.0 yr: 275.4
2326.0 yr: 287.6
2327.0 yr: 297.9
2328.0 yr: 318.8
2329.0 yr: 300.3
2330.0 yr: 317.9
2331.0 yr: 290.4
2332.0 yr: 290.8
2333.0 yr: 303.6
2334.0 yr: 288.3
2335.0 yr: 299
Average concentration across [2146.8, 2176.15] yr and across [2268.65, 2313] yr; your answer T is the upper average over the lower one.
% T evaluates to 1.27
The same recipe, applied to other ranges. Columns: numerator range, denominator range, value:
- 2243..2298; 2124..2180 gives 1.19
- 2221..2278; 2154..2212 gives 1.03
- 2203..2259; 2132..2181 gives 1.26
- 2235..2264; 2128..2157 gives 1.24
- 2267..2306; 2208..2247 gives 0.95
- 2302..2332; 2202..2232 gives 0.78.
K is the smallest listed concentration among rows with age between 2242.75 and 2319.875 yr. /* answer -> 278.7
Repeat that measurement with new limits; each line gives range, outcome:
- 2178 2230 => 345.4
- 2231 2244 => 364.7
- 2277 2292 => 358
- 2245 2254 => 340.4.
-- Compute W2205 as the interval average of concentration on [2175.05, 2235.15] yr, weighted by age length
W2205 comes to 406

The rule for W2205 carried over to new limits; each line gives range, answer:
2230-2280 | 374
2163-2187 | 370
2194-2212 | 383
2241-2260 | 368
